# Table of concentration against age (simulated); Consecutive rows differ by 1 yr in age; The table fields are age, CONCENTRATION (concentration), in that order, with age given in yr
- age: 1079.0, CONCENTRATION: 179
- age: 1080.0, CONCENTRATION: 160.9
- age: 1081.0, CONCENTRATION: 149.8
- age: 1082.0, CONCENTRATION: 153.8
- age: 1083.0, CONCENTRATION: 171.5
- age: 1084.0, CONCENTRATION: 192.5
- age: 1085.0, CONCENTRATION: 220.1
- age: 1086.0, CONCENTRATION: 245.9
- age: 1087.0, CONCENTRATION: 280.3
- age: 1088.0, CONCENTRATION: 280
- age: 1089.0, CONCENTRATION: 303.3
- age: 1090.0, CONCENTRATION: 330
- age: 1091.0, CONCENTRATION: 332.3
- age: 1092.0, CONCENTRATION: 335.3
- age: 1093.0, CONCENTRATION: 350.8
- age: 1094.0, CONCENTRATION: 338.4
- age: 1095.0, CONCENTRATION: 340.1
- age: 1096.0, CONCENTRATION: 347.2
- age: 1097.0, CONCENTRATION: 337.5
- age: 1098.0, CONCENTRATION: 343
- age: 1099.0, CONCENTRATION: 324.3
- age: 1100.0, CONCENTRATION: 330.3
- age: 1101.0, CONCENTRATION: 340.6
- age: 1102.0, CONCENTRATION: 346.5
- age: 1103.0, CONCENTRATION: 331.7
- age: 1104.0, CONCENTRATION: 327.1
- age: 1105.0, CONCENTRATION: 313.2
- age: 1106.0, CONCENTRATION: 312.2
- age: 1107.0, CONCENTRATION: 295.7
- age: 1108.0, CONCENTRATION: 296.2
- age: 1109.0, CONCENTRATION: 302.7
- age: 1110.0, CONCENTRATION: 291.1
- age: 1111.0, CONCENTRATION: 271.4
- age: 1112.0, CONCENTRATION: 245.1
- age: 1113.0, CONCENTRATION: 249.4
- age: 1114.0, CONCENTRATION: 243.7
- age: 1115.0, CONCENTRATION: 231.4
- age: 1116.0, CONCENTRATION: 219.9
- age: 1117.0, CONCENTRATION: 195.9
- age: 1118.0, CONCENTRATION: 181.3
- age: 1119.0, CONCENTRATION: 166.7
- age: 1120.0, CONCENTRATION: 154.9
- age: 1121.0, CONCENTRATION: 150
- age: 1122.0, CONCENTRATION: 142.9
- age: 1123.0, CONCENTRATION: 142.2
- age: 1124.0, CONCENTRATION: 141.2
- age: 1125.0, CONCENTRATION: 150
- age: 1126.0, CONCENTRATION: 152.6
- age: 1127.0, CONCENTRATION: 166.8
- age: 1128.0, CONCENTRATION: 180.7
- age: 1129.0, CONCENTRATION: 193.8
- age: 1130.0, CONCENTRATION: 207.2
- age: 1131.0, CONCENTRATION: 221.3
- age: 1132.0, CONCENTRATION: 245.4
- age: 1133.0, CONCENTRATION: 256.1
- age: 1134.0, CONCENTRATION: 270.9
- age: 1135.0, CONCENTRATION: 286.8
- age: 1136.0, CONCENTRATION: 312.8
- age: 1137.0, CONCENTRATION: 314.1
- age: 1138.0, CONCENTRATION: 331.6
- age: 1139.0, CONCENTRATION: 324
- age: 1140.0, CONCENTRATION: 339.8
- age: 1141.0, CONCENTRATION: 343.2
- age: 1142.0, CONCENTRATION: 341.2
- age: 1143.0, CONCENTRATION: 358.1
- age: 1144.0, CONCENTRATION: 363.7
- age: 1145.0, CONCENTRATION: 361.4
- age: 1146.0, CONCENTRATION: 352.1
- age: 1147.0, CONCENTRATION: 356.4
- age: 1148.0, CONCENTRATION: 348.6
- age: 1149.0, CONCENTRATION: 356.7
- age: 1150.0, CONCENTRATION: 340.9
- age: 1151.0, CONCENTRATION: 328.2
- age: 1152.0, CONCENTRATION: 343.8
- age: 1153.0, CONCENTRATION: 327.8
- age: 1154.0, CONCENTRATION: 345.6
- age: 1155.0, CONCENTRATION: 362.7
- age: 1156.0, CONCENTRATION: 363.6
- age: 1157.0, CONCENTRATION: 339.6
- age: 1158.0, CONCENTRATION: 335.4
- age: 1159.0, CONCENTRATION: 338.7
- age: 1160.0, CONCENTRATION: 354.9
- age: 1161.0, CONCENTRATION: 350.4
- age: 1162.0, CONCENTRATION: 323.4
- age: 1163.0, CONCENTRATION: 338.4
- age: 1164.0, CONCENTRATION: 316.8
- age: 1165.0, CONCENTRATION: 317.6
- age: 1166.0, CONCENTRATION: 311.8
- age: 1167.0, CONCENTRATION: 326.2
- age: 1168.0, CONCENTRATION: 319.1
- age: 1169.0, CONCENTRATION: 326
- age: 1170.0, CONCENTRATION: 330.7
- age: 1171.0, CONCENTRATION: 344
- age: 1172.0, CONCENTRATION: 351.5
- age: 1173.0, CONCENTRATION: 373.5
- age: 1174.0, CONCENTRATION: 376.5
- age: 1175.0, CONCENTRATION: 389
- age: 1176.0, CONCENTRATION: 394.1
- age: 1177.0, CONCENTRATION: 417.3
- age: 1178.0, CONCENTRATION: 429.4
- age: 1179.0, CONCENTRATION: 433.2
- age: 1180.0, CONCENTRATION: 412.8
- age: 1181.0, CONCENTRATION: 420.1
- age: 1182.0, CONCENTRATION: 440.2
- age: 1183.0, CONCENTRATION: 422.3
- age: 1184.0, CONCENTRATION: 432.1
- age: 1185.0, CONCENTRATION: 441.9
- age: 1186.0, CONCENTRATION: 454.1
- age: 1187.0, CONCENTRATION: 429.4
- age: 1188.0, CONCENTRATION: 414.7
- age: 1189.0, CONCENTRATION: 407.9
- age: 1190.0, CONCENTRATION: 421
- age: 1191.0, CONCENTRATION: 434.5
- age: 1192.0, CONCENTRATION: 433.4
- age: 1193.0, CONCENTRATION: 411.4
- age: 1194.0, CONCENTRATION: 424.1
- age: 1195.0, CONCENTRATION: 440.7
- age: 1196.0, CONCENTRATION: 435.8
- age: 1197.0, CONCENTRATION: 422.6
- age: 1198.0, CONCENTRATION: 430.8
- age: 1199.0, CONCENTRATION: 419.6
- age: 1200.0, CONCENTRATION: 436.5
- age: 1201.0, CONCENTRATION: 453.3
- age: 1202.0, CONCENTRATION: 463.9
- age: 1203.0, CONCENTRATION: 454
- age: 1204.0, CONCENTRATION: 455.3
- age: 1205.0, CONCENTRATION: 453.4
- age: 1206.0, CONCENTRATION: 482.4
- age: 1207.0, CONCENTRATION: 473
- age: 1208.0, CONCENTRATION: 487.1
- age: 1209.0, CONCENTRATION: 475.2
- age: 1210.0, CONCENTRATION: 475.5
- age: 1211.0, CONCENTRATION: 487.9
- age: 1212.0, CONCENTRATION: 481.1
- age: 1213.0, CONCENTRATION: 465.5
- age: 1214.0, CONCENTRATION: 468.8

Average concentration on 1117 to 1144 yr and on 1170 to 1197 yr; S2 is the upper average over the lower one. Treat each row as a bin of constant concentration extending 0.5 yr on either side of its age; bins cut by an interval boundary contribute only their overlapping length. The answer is 1.76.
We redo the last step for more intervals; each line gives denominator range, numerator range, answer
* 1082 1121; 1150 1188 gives 1.33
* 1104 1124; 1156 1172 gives 1.44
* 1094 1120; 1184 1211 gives 1.55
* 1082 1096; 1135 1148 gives 1.20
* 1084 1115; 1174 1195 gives 1.39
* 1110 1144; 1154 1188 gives 1.58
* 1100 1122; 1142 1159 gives 1.34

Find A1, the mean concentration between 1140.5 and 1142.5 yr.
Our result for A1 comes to 342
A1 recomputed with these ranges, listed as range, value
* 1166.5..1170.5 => 326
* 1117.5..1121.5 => 163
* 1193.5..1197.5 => 431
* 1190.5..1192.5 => 434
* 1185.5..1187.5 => 442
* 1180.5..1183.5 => 428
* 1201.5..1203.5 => 459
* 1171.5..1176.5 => 377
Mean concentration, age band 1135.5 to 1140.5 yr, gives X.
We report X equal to 324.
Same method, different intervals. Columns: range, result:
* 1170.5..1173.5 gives 356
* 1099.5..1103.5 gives 337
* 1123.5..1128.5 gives 158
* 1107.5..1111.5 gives 290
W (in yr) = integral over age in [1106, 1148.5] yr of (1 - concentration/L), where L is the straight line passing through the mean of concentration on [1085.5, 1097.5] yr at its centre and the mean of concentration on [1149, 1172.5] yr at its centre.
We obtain 9.44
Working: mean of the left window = 318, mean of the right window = 337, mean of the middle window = 255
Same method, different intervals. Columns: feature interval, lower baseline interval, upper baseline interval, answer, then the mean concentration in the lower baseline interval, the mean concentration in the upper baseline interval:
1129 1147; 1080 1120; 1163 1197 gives 1.5 yr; 276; 395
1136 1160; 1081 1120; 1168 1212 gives 0.8 yr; 279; 425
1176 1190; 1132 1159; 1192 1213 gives -0.5 yr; 333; 453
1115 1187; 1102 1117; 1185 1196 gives 9.7 yr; 280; 428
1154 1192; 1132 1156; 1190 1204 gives 1.1 yr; 332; 436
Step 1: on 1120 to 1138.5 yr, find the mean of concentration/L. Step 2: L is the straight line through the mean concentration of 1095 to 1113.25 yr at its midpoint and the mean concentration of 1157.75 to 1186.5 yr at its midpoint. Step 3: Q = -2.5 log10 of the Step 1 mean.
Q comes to 0.50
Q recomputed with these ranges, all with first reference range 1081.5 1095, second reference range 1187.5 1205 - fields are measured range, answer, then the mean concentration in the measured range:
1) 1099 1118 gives 0.07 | 284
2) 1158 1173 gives 0.16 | 334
